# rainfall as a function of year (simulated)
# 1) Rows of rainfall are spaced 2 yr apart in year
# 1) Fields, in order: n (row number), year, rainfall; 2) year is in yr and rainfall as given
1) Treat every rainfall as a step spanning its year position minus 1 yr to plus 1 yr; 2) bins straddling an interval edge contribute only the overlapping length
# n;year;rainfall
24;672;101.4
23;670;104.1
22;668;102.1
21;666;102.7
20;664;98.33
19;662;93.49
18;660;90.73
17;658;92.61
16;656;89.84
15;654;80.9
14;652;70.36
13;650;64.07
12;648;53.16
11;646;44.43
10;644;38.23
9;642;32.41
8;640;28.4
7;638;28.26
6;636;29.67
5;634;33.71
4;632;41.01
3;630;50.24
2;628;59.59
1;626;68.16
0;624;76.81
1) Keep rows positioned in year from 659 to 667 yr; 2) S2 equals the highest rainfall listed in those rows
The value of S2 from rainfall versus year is 102.7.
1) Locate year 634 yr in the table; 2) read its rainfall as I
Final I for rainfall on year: 33.71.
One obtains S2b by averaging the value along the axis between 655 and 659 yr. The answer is 91.2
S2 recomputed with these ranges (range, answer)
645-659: 92.61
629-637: 50.24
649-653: 70.36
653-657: 89.84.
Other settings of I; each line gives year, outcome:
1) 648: 53.16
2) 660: 90.73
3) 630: 50.24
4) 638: 28.26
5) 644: 38.23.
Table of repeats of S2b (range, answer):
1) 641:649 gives 42.1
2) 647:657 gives 71.7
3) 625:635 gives 50.5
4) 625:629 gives 63.9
